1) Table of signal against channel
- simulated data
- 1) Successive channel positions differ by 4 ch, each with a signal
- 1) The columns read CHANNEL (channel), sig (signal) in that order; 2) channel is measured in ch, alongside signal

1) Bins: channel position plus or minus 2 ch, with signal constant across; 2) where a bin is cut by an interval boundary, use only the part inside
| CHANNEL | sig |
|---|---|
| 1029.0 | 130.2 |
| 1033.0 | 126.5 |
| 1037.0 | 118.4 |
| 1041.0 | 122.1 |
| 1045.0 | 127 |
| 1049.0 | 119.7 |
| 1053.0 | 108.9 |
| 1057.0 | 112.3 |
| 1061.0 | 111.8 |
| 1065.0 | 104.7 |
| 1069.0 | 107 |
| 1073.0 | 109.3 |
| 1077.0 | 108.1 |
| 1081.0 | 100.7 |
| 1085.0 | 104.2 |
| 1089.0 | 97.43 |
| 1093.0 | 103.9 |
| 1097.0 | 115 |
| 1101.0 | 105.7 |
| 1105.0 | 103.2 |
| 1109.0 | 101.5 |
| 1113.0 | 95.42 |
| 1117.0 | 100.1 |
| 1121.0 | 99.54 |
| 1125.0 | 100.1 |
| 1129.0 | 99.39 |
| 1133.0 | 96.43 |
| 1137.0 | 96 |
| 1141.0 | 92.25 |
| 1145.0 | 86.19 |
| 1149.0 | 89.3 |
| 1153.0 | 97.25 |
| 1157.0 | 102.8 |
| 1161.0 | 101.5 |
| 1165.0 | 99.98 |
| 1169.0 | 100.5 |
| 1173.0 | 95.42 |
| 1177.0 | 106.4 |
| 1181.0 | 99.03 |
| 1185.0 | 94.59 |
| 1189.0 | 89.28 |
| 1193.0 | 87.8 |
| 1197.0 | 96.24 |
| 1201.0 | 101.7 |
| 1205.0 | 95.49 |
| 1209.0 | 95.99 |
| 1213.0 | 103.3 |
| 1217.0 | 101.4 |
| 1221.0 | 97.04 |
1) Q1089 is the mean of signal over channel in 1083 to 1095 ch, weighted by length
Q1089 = 102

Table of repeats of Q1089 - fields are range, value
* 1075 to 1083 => 104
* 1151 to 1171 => 100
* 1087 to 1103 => 106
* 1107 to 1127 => 99.3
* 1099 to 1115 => 101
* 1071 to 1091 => 104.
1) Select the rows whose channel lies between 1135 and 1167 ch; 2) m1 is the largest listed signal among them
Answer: 102.8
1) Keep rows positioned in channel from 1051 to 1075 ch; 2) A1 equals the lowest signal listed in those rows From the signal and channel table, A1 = 104.7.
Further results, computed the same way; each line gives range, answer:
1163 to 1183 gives 95.42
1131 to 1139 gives 96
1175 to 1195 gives 87.8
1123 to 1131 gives 99.39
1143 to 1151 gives 86.19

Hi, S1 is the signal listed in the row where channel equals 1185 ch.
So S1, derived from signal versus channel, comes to 94.59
